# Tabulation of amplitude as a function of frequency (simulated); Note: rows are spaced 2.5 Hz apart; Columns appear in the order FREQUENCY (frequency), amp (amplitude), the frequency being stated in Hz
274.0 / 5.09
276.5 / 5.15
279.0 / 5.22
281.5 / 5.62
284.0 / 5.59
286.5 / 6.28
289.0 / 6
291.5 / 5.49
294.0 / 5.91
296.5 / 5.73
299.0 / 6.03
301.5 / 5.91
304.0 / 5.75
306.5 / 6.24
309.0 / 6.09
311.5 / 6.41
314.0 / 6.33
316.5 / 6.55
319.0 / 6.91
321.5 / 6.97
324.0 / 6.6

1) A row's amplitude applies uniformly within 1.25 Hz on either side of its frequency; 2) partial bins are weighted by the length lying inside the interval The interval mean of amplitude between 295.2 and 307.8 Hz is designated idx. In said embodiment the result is 5.93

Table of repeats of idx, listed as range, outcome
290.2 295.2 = 5.7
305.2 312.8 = 6.24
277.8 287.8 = 5.68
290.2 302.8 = 5.81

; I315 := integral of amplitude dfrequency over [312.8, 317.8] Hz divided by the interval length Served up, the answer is 6.45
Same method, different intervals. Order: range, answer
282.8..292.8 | 5.84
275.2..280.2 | 5.18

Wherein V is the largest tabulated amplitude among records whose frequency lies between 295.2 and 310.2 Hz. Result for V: 6.24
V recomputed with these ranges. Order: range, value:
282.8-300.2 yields 6.28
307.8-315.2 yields 6.41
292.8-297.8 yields 5.91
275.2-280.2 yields 5.22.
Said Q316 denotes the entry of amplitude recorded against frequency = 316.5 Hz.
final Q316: 6.55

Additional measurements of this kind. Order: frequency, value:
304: 5.75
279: 5.22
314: 6.33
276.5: 5.15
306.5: 6.24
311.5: 6.41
